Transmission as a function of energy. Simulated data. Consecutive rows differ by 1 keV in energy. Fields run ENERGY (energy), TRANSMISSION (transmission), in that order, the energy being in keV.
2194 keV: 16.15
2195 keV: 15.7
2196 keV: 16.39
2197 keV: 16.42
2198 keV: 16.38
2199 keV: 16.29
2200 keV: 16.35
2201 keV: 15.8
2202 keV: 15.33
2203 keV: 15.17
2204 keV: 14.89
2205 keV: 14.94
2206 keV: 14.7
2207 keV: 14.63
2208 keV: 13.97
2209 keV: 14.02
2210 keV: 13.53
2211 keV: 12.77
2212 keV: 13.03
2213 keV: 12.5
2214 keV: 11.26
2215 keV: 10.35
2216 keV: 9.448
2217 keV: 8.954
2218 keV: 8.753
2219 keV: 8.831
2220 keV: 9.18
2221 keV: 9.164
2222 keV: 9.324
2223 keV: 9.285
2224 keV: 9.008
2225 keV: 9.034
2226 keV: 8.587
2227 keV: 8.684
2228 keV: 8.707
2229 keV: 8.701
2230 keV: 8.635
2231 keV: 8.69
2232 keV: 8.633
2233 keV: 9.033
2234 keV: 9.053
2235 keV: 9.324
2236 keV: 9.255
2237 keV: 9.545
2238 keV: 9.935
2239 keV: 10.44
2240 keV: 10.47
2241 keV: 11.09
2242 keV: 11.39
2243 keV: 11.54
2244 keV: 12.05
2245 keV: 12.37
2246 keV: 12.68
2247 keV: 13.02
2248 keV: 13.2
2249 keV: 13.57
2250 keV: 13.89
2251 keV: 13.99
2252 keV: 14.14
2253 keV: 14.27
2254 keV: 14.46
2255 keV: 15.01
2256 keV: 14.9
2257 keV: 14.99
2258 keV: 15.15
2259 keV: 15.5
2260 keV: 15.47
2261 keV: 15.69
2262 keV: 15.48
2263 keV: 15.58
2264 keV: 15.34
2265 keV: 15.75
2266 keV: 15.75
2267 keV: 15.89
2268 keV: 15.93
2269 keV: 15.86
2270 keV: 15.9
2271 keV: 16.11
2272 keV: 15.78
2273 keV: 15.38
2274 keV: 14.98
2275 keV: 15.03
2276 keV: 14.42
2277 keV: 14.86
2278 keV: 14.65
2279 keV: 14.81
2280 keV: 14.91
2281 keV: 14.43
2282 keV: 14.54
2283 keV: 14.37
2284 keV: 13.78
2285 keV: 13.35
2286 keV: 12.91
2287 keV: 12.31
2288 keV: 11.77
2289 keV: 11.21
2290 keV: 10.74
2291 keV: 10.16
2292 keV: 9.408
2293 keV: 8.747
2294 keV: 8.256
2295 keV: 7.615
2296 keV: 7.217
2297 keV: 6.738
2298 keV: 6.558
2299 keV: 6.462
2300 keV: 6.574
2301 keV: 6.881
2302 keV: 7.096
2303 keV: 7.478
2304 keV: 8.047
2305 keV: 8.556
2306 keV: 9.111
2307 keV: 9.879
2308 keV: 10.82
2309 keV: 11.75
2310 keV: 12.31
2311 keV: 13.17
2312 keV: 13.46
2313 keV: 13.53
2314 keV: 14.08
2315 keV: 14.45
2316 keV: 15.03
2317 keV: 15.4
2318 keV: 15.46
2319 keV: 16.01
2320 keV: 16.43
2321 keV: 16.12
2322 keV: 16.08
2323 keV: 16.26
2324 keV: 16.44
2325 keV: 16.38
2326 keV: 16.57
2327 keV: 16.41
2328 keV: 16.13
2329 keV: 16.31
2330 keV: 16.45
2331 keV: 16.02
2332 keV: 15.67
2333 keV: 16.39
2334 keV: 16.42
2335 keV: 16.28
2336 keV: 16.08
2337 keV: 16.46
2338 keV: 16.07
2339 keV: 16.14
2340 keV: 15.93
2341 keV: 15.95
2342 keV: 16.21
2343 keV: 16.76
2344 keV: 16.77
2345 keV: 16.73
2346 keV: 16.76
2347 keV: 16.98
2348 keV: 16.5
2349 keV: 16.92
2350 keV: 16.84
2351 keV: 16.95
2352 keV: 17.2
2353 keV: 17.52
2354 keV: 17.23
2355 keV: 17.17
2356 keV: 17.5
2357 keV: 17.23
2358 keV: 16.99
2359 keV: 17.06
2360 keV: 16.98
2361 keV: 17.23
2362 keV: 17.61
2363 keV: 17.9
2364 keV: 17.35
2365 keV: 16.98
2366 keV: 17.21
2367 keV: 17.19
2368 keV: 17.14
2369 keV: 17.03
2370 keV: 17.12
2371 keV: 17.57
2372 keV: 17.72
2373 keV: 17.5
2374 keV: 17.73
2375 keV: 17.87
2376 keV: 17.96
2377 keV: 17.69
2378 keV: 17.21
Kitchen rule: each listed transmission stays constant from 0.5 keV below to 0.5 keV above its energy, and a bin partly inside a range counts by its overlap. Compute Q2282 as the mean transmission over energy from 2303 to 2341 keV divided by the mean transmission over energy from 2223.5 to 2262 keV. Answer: 1.24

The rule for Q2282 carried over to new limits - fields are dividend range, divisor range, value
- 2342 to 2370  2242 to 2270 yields 1.18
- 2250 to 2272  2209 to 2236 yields 1.56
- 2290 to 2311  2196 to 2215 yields 0.60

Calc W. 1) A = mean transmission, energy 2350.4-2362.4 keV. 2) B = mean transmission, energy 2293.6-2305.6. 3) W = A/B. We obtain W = 2.36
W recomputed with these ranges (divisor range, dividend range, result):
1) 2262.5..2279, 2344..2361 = 1.10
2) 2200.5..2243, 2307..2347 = 1.42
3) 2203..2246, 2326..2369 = 1.56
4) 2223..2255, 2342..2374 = 1.57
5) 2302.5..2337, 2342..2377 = 1.20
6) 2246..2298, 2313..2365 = 1.21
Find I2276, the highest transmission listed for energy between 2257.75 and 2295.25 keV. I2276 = 16.11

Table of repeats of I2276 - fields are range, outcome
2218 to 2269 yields 15.93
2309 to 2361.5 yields 17.52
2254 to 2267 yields 15.89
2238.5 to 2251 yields 13.99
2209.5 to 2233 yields 13.53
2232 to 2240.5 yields 10.47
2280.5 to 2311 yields 14.54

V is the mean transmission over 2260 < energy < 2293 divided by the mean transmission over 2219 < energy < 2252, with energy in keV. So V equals 1.37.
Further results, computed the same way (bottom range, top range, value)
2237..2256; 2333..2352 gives 1.31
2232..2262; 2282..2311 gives 0.78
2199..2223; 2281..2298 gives 0.86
